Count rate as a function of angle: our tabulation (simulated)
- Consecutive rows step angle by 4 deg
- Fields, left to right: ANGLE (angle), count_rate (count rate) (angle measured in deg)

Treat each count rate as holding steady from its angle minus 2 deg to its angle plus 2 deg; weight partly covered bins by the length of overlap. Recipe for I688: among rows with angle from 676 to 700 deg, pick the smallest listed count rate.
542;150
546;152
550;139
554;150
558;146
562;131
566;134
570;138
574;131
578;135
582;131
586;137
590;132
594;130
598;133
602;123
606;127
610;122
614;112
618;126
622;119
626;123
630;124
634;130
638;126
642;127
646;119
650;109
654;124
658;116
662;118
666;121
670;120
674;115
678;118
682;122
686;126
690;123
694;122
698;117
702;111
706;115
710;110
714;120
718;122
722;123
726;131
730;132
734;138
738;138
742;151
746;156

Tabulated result 117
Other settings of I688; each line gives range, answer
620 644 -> 119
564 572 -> 134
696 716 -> 110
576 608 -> 123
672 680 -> 115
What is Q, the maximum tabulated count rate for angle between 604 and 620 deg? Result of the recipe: 127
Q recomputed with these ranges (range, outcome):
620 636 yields 130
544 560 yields 152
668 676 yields 120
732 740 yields 138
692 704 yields 122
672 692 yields 126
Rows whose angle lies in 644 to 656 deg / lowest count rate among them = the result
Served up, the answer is 109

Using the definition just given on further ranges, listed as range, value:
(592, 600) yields 130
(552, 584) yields 131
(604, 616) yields 112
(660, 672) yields 118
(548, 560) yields 139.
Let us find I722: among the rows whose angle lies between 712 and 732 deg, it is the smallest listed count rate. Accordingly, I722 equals 120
